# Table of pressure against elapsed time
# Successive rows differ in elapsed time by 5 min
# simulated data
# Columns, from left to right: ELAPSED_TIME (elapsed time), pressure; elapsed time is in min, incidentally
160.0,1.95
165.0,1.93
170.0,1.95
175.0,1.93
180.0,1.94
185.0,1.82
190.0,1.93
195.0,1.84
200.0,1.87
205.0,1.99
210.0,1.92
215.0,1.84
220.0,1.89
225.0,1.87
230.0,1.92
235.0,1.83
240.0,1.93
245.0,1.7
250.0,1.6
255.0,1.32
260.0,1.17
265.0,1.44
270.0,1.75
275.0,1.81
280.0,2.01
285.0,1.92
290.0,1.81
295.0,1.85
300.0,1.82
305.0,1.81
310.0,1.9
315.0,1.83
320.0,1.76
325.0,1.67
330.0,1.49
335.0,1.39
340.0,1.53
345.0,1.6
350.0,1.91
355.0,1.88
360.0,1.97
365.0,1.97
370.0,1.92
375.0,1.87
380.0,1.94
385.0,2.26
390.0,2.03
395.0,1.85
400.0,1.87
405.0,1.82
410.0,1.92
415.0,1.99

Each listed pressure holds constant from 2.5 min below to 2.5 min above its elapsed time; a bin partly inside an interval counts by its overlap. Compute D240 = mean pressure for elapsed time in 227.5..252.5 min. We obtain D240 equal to 1.8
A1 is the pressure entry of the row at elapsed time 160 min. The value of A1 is 1.95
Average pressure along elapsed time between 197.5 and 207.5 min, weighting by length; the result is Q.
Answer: 1.93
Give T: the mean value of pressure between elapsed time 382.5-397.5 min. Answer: 2.05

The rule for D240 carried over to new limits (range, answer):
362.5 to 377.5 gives 1.92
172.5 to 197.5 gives 1.89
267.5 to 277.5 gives 1.78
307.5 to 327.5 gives 1.79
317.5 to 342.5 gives 1.57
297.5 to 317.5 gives 1.84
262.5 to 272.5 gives 1.59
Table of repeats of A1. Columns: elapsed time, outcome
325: 1.67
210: 1.92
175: 1.93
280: 2.01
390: 2.03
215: 1.84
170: 1.95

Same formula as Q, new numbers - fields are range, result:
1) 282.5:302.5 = 1.85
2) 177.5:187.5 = 1.88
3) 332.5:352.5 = 1.61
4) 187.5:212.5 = 1.91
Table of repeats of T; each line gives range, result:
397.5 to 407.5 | 1.85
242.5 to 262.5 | 1.45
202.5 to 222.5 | 1.91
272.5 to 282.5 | 1.91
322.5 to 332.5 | 1.58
